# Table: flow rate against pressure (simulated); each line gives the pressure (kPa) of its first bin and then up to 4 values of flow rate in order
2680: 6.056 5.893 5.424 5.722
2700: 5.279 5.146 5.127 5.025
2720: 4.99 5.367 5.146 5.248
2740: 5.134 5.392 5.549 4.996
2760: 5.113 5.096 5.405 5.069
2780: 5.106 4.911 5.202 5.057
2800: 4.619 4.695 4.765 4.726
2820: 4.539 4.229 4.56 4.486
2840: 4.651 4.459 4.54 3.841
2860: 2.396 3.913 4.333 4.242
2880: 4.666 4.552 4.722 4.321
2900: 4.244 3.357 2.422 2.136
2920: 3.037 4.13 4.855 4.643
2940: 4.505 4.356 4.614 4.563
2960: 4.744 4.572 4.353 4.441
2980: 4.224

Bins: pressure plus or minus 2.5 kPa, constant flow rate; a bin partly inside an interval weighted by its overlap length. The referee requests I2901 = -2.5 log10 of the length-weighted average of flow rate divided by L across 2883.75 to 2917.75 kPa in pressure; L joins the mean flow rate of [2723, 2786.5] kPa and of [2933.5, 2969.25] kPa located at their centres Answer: 0.28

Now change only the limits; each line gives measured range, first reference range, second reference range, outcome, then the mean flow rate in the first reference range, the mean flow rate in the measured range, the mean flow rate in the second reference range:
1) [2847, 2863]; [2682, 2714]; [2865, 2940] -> 0.19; 5.42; 3.63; 3.99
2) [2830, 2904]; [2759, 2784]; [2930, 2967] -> 0.15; 5.15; 4.23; 4.59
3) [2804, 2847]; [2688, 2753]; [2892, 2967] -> 0.02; 5.27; 4.56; 4.03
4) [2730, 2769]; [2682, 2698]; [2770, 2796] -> 0.02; 5.68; 5.22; 5.1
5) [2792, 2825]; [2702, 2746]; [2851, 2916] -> -0.06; 5.17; 4.7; 3.84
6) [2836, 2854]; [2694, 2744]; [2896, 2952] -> -0.03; 5.21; 4.49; 3.85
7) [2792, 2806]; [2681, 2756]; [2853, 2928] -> -0.05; 5.32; 4.82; 3.76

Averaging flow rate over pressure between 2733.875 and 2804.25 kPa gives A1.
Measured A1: 5.12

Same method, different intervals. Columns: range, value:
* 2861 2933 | 3.9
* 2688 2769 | 5.24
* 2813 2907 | 4.25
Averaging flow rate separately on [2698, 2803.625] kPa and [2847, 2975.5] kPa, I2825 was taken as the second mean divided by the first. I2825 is 0.8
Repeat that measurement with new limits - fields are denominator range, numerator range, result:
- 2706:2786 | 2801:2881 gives 0.83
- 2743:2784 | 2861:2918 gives 0.74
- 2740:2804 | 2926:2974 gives 0.89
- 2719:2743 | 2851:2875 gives 0.72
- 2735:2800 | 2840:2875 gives 0.77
